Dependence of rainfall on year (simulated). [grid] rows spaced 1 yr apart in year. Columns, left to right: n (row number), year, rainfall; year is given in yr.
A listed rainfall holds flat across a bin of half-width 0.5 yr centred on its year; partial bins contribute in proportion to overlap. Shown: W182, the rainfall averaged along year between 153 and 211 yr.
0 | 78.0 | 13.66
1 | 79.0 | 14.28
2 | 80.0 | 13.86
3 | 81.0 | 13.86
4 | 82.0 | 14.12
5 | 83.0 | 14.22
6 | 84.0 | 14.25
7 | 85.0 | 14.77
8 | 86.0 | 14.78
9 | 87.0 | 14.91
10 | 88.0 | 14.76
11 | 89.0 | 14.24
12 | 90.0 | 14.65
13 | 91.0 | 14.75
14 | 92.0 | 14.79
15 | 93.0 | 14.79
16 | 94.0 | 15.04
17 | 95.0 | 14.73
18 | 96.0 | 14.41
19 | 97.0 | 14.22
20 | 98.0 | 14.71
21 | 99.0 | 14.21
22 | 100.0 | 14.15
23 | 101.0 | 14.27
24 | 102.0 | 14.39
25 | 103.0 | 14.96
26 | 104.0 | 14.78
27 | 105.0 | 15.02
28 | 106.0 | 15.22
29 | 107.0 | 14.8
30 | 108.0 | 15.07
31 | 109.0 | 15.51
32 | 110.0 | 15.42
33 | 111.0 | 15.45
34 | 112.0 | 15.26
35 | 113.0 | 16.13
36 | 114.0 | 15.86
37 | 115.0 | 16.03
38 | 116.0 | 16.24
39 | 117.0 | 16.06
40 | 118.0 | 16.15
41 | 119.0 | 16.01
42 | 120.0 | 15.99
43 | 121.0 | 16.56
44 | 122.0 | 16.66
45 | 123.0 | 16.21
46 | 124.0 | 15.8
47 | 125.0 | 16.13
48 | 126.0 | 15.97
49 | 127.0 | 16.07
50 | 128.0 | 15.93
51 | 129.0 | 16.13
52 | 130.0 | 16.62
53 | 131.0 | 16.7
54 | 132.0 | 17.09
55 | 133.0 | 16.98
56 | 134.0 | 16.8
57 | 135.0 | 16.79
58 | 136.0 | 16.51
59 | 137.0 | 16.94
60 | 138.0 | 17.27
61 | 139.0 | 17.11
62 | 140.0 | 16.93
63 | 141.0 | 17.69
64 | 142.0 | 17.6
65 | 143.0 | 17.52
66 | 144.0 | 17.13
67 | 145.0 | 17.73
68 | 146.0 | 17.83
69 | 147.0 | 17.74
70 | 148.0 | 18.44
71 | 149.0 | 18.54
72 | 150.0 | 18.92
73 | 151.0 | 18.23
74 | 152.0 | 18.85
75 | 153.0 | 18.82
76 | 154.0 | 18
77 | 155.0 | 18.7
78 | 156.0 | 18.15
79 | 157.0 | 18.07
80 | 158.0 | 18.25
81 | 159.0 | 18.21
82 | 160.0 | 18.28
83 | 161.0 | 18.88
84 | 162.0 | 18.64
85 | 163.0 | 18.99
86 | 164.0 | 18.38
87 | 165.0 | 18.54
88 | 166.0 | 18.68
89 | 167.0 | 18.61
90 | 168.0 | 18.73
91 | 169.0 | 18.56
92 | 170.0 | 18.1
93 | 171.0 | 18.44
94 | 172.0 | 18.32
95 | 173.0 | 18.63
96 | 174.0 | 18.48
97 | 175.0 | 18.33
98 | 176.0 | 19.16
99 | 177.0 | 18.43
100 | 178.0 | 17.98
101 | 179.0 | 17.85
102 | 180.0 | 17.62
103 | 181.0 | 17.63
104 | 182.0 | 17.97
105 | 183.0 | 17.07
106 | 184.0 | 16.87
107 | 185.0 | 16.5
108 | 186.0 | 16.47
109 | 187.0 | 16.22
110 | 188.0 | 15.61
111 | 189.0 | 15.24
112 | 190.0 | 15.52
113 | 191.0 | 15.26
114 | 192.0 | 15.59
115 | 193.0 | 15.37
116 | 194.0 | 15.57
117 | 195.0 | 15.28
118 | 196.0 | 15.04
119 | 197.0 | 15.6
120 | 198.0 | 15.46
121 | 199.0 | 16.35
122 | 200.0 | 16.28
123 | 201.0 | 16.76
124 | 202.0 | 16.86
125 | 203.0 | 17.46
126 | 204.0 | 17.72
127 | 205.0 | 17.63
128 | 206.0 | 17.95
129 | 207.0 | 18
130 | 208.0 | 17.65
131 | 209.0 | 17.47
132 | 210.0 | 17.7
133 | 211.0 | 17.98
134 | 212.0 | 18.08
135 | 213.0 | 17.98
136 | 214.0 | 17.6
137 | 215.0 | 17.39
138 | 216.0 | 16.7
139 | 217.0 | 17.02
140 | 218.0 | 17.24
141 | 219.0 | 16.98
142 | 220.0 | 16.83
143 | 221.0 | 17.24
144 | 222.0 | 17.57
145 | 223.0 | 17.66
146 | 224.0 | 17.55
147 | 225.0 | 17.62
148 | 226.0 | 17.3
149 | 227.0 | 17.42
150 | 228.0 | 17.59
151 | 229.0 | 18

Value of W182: 17.4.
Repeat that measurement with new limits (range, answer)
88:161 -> 16.4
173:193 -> 17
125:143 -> 16.8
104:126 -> 15.8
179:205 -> 16.3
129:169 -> 17.9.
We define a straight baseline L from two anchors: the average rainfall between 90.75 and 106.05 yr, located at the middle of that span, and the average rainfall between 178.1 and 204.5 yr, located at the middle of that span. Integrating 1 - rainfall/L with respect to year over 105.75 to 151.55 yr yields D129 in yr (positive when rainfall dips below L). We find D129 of -4.2 yr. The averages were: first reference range 14.6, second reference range 16.4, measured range 16.6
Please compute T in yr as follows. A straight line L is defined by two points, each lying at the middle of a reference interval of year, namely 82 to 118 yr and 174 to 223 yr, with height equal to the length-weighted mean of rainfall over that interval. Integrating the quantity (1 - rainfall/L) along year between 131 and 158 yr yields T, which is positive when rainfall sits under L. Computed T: -3.1 yr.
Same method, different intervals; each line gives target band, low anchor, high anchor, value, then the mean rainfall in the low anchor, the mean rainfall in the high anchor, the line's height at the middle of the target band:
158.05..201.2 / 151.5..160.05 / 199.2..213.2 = 1.6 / 18.4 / 17.5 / 18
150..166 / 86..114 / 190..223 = -2.6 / 14.9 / 16.9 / 15.9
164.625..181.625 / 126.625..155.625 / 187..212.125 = -1.4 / 17.4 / 16.5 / 16.9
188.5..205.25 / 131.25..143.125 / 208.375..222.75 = 1.3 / 17.1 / 17.4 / 17.3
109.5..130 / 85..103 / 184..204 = -1.5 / 14.6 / 16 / 15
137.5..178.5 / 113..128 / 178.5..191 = -4.5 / 16.1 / 16.7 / 16.4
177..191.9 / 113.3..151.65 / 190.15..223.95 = 0.1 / 16.9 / 16.9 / 16.9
